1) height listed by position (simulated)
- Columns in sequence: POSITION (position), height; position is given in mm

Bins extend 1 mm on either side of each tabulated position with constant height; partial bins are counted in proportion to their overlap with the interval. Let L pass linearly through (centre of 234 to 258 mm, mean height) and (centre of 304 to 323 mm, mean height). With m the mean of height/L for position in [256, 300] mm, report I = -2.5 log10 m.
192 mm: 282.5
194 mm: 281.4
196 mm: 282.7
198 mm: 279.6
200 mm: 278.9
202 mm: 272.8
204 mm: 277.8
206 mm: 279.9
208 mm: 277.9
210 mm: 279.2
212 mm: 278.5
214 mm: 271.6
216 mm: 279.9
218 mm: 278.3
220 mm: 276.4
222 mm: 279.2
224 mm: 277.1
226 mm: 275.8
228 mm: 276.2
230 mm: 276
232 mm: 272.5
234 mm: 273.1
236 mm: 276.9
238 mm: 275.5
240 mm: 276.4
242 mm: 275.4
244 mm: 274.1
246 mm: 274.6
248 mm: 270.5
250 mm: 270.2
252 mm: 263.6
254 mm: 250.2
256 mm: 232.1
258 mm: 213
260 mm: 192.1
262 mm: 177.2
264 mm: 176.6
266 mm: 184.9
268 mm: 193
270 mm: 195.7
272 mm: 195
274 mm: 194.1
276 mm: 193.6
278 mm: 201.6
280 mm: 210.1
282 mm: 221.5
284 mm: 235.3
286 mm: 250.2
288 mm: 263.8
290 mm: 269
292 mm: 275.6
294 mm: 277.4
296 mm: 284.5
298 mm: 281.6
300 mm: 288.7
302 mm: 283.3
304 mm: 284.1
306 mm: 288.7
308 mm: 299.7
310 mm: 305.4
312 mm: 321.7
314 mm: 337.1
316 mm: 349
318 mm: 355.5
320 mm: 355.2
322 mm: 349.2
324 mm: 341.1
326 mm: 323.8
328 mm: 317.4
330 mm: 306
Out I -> 0.30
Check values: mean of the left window 265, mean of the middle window 225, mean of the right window 327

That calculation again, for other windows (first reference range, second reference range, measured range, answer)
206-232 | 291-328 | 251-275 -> 0.386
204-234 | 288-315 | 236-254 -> 0.039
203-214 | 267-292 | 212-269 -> -0.006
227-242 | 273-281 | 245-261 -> -0.012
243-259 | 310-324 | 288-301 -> 0.126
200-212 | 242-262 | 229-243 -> -0.072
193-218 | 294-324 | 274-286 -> 0.378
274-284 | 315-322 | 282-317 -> -0.016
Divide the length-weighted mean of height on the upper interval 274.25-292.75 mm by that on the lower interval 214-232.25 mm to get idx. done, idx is 0.84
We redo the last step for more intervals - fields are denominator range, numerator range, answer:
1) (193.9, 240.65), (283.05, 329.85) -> 1.09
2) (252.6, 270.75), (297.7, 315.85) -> 1.49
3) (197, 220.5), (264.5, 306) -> 0.86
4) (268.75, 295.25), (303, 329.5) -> 1.41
